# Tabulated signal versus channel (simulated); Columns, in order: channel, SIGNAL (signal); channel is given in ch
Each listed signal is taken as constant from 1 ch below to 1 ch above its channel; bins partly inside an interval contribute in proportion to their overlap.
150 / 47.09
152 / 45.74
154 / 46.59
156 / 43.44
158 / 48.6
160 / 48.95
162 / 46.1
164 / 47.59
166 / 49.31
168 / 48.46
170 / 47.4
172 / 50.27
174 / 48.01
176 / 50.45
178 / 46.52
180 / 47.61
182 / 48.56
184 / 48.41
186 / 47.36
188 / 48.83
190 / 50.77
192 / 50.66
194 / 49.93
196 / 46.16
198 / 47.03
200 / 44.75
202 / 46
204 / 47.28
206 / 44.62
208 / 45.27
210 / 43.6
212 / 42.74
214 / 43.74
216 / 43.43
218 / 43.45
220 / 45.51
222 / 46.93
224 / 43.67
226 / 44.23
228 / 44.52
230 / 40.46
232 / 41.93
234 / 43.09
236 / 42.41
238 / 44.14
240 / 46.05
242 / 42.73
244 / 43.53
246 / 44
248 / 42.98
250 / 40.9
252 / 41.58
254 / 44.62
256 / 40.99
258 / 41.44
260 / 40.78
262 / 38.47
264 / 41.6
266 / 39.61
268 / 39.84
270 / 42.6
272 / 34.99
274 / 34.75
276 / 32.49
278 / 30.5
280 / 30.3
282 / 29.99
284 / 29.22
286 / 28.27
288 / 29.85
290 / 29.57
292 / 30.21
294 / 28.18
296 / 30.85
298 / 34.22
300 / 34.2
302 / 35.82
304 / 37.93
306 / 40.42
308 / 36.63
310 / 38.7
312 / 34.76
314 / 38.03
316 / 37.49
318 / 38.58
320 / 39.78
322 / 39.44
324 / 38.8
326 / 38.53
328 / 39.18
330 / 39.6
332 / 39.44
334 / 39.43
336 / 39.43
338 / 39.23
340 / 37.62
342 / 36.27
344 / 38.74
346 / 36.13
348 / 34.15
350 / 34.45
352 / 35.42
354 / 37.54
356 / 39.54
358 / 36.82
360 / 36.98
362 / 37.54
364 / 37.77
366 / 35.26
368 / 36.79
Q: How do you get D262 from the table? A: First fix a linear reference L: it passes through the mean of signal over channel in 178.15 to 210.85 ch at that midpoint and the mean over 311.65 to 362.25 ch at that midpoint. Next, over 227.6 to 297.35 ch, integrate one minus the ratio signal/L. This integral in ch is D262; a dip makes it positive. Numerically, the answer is 8.3 ch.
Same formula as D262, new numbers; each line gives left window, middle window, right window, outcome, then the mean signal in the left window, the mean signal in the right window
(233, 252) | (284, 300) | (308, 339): 4.0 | 43.2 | 38.6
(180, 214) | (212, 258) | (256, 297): -2.8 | 46.9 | 34.3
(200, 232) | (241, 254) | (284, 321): -0.7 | 44.3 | 34.5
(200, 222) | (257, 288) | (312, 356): 4.4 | 44.7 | 37.9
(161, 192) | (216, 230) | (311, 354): 0.3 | 48.5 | 37.8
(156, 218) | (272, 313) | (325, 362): 7.9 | 47.2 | 37.7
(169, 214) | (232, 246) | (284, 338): -0.3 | 47.3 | 36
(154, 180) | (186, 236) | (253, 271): -0.7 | 47.9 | 41.1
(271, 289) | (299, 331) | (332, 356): -3.2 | 31.2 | 37.3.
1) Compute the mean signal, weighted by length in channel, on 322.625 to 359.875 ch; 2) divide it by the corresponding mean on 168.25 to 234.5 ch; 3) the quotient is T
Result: 0.8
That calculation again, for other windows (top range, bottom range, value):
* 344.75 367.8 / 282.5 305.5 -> 1.15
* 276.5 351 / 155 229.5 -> 0.76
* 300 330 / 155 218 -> 0.81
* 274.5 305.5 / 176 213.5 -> 0.67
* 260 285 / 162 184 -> 0.74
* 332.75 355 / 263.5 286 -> 1.07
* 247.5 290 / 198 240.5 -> 0.83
